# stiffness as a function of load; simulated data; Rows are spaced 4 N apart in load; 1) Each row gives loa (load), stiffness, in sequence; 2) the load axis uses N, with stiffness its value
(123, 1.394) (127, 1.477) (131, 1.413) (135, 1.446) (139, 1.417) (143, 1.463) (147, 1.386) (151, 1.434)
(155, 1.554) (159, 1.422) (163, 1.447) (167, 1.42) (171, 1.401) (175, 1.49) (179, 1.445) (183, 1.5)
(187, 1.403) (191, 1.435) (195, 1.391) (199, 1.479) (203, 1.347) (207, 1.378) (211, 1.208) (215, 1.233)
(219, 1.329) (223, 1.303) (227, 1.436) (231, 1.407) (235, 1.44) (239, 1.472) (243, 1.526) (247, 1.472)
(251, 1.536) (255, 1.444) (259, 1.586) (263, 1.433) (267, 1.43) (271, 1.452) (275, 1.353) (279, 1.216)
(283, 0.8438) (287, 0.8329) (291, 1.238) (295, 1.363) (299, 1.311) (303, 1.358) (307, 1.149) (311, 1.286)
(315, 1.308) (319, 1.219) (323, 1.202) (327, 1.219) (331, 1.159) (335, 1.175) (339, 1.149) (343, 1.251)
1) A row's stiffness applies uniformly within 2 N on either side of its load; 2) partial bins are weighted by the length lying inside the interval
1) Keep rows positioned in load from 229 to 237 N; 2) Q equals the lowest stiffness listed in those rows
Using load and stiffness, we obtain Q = 1.407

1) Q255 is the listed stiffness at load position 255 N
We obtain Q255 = 1.444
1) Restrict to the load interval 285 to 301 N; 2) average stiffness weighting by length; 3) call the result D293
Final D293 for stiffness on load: 1.19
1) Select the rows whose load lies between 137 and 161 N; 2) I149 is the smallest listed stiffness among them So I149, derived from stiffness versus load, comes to 1.386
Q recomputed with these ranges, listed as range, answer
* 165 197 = 1.391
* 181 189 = 1.403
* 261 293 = 0.8329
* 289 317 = 1.149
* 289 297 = 1.238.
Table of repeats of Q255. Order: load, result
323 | 1.202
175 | 1.49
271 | 1.452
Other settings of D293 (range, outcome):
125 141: 1.44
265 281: 1.36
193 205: 1.41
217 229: 1.36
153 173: 1.45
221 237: 1.4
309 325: 1.25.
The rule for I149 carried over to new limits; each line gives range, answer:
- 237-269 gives 1.43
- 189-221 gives 1.208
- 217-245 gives 1.303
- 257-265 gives 1.433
